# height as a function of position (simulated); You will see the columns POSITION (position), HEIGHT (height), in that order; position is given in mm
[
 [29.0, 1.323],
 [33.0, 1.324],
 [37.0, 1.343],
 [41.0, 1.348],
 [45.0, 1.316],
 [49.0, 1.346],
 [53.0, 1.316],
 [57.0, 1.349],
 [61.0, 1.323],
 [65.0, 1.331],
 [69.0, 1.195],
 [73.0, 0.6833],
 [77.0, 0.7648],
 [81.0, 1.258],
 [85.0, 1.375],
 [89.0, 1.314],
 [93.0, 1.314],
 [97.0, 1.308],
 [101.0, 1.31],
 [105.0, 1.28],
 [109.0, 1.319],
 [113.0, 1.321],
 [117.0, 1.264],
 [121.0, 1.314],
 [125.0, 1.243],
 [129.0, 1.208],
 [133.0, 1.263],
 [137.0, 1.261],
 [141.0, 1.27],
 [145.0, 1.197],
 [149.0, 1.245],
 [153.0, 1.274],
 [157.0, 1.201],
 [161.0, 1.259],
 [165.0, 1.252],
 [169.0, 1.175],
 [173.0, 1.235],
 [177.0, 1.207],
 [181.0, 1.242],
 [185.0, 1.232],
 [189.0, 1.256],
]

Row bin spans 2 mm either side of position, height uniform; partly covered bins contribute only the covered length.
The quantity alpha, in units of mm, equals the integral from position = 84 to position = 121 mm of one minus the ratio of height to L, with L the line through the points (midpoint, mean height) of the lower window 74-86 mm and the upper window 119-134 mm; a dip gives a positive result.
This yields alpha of -4.8 mm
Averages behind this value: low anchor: 1.07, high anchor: 1.26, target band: 1.31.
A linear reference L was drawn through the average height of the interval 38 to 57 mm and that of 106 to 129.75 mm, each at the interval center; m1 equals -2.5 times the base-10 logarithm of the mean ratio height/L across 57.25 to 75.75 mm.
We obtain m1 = 0.16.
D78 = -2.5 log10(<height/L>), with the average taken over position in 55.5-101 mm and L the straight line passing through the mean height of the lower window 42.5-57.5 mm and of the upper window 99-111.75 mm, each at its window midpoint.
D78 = 0.10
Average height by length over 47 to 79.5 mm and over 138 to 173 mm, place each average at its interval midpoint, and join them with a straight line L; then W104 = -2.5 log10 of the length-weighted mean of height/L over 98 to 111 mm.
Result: -0.093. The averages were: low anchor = 1.16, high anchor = 1.23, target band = 1.3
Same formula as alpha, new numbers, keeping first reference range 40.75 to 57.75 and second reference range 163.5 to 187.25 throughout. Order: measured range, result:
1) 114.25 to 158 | 0.2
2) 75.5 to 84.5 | 1.5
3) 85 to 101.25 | -0.3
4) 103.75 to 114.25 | -0.2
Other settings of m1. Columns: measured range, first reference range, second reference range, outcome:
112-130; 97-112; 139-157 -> 0.01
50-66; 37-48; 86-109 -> 0.00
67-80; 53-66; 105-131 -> 0.40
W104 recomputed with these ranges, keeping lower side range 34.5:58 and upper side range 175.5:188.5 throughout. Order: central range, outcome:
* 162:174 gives 0.02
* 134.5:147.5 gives 0.02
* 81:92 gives -0.02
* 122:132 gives 0.03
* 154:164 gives 0.01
